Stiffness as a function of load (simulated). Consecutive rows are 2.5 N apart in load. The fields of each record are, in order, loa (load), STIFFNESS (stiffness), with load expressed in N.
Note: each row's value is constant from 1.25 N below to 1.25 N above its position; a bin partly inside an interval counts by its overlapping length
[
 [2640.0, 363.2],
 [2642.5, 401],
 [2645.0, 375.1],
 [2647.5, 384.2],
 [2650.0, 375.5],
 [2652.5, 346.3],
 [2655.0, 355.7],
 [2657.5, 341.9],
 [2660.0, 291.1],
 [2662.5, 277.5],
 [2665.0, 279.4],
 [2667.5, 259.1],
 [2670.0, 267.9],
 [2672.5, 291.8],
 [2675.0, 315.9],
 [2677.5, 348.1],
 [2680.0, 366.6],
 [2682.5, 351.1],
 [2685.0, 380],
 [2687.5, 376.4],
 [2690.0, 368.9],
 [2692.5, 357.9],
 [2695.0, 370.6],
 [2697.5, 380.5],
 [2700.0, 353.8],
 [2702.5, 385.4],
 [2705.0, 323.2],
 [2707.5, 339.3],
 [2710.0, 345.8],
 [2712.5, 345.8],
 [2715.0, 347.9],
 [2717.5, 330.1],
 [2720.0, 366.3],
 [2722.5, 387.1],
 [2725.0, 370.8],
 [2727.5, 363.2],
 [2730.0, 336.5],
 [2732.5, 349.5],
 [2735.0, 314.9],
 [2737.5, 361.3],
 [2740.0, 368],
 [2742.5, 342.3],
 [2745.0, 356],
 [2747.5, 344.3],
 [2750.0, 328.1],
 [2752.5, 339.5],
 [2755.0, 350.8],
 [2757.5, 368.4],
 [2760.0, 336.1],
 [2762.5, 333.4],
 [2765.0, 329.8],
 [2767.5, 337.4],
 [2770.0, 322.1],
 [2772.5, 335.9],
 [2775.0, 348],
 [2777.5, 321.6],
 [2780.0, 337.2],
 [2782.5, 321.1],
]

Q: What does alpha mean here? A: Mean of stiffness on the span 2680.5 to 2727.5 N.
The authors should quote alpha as 360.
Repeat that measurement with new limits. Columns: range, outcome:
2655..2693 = 325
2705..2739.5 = 350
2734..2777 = 342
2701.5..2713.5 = 347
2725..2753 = 347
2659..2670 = 275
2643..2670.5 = 327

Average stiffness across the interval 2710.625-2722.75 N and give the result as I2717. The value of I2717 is 352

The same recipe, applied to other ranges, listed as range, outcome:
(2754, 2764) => 347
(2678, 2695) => 366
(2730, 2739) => 342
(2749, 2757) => 343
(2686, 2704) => 370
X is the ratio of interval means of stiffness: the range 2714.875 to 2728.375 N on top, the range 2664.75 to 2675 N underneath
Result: 1.3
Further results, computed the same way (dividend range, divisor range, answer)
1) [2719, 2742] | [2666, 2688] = 1.09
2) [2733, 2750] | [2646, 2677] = 1.09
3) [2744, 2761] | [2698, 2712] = 0.99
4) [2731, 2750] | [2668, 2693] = 1.02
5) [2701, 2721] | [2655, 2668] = 1.17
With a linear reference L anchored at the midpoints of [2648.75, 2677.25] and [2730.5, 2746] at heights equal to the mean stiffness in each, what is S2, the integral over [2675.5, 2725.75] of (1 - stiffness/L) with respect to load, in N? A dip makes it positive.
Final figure -4.6 N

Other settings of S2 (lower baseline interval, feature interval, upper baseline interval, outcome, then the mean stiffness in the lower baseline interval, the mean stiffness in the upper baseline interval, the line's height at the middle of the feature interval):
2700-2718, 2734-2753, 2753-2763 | 0.1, 347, 348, 347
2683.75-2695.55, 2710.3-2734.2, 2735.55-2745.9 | 0.4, 371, 354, 360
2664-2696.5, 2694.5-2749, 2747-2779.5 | -2.8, 334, 338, 336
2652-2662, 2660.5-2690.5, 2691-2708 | 1.9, 329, 360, 342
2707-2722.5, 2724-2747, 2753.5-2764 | -0.2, 350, 347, 348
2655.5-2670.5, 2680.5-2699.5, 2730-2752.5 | -3.7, 291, 345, 309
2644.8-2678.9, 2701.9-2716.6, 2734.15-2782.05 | -0.7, 321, 341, 331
